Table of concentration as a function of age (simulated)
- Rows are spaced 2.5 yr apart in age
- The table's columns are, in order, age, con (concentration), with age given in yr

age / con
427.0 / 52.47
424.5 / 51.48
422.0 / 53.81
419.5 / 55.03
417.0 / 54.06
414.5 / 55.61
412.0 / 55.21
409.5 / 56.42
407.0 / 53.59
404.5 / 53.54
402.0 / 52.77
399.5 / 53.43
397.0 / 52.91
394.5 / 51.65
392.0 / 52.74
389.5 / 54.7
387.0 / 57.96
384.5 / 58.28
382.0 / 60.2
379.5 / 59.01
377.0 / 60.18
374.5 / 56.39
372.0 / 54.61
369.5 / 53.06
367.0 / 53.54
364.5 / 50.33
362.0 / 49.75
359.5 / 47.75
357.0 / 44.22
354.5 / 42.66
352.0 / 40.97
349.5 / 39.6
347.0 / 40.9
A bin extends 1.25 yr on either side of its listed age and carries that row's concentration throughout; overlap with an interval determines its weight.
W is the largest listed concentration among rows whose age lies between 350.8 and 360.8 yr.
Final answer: 47.75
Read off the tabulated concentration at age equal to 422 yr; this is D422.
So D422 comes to 53.81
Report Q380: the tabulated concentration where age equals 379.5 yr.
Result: 59.01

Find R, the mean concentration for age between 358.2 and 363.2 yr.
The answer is 48.7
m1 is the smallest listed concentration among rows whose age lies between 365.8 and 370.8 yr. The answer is 53.06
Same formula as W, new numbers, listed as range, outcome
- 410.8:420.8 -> 55.61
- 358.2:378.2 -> 60.18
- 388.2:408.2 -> 54.7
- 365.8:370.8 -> 53.54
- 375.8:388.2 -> 60.2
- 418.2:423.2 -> 55.03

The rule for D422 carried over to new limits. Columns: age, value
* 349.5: 39.6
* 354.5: 42.66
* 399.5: 53.43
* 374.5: 56.39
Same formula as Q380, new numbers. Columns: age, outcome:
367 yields 53.54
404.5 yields 53.54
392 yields 52.74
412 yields 55.21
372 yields 54.61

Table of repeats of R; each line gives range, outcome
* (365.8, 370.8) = 53.3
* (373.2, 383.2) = 58.9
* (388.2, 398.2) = 53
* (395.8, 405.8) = 53.2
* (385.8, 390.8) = 56.3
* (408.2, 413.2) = 55.8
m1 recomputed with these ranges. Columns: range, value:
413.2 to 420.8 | 54.06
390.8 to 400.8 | 51.65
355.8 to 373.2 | 44.22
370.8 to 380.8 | 54.61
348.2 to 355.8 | 39.6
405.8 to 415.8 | 53.59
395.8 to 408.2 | 52.77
